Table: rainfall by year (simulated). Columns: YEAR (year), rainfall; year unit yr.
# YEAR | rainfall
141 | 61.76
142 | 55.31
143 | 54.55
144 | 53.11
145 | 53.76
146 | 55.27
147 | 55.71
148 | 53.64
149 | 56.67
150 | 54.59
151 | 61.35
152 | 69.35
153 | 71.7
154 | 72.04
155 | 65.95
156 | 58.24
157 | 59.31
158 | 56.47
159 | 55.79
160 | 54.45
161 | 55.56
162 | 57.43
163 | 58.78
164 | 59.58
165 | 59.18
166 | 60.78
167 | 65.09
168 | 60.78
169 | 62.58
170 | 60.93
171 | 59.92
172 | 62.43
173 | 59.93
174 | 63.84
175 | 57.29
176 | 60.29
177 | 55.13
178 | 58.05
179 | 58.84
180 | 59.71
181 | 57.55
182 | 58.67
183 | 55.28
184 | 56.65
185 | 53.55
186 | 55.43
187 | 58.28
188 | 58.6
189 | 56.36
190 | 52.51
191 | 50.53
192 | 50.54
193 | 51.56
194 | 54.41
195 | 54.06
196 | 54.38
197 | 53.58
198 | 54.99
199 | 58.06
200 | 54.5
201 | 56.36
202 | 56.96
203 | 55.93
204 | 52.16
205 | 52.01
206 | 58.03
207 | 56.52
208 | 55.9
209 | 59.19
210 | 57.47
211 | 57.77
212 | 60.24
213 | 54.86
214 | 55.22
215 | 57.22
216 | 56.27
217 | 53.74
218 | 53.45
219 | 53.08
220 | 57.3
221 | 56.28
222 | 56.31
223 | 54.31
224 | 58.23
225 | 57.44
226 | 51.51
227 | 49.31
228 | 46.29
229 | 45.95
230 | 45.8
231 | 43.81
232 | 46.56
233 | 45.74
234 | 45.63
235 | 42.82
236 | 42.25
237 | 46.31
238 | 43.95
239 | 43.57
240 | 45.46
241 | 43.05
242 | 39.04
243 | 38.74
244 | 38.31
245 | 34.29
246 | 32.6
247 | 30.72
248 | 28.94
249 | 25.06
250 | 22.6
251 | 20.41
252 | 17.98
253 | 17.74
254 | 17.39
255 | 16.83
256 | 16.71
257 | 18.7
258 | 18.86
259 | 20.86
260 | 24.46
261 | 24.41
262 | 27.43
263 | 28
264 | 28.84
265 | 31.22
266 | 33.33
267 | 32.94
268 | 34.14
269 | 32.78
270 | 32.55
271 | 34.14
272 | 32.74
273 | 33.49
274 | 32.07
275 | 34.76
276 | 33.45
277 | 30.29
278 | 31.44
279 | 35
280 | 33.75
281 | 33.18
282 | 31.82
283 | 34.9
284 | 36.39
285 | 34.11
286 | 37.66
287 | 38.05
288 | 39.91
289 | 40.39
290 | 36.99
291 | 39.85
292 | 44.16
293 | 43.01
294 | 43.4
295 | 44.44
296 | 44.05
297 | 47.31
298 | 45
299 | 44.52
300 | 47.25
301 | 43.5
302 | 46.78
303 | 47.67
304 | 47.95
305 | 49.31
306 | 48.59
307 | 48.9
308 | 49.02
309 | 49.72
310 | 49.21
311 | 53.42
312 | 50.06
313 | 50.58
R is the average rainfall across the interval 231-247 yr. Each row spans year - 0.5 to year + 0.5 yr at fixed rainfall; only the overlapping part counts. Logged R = 41.6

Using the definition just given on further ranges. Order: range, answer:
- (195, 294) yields 41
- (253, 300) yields 33.2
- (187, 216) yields 55.4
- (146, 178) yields 60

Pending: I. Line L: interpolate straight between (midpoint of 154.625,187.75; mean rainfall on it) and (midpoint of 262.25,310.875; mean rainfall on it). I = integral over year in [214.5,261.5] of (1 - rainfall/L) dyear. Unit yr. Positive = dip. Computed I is 8.6 yr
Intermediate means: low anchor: 58.8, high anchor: 39.1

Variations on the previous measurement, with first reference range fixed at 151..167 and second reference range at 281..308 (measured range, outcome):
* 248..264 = 8.74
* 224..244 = 2.08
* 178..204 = 0.57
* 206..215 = -0.53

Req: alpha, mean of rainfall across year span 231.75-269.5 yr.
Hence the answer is 31.4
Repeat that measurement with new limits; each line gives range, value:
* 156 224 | 56.9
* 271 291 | 34.9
